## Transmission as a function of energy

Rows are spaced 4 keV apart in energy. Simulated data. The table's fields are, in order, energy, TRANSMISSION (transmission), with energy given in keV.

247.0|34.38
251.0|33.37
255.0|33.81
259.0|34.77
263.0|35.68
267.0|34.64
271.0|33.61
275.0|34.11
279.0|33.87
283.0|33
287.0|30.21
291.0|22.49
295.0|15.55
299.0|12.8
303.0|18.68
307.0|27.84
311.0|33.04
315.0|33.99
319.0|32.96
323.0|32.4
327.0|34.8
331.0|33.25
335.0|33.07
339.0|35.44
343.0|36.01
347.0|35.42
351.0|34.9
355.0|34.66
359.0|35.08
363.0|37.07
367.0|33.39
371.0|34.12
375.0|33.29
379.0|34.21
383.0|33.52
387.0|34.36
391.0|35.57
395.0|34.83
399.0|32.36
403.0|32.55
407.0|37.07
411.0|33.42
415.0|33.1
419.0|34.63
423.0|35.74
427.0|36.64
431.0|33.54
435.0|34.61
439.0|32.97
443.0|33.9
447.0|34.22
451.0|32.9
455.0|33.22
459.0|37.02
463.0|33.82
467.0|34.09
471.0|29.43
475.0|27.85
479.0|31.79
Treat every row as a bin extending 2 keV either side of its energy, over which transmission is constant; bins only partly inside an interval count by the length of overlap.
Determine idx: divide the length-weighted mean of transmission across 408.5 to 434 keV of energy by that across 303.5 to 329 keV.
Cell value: 1.1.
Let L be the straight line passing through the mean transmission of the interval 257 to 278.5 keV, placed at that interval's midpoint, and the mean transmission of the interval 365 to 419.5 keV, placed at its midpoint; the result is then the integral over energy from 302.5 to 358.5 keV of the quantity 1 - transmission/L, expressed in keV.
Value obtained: 2.0 keV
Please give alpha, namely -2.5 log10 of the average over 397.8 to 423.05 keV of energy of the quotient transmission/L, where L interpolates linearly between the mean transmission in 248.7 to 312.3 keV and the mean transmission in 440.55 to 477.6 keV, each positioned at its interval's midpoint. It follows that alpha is -0.071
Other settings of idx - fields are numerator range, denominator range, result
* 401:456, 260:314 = 1.21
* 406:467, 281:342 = 1.20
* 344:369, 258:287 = 1.03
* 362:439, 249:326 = 1.15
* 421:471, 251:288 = 1.01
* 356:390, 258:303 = 1.21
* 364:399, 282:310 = 1.49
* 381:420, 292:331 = 1.26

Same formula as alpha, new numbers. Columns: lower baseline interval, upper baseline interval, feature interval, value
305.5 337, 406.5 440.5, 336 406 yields -0.029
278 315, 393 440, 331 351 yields -0.206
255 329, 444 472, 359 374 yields -0.106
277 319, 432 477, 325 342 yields -0.220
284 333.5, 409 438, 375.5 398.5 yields -0.066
